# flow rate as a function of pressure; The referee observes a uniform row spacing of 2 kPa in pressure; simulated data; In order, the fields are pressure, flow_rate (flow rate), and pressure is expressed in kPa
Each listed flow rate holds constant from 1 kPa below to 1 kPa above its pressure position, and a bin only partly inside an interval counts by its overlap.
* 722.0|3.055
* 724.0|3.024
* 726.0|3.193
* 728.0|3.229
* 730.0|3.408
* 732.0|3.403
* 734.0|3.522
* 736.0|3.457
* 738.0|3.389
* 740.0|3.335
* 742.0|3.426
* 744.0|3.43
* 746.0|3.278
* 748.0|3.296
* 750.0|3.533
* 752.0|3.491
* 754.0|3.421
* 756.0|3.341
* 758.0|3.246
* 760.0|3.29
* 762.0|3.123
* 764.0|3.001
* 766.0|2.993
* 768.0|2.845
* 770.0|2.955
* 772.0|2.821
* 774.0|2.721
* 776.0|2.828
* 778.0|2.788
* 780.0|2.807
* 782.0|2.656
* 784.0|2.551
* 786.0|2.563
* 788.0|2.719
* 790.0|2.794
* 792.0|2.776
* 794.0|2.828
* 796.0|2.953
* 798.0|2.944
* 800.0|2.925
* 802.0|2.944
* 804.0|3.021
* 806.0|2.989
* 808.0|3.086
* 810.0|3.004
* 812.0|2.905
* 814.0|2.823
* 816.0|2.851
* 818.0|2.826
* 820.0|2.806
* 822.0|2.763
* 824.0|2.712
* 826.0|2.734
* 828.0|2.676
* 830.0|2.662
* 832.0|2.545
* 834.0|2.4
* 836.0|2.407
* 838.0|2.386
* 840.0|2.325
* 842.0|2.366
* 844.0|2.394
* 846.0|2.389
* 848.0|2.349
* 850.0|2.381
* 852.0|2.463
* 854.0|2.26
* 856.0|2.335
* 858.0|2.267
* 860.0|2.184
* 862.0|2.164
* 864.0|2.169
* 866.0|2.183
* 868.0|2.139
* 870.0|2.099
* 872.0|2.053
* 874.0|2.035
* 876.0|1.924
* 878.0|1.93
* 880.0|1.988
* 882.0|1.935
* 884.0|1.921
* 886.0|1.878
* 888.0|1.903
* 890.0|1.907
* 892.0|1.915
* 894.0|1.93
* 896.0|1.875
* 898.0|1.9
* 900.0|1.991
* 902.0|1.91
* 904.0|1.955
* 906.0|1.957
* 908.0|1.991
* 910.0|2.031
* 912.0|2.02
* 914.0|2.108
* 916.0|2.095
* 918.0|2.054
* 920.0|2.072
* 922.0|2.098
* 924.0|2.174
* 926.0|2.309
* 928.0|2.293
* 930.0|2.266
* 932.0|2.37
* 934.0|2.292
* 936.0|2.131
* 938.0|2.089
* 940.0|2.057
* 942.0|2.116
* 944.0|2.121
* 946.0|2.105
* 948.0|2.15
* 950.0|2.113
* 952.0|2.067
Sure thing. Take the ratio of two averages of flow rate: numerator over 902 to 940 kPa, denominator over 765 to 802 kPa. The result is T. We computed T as 0.8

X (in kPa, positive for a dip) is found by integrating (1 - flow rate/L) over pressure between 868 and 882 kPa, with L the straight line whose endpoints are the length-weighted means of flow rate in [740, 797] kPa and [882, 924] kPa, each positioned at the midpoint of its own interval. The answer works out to 1.2 kPa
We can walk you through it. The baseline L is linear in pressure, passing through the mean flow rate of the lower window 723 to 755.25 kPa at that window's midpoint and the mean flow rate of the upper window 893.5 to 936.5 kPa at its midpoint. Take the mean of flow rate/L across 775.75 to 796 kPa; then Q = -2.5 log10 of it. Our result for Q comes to 0.11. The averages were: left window 3.36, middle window 2.74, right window 2.08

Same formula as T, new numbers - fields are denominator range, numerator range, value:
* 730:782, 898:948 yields 0.66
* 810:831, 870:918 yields 0.71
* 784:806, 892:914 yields 0.69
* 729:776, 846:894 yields 0.65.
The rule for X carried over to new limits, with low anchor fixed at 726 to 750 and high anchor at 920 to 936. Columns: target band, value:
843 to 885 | 7.3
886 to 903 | 3.7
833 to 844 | 1.6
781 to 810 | 1.8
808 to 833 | 0.8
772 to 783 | 1.3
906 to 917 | 1.4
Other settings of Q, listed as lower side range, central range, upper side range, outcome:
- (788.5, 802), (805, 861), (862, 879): -0.05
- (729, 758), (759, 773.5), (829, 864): 0.06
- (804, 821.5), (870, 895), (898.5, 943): 0.22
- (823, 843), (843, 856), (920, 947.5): 0.04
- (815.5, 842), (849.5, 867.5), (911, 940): 0.10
